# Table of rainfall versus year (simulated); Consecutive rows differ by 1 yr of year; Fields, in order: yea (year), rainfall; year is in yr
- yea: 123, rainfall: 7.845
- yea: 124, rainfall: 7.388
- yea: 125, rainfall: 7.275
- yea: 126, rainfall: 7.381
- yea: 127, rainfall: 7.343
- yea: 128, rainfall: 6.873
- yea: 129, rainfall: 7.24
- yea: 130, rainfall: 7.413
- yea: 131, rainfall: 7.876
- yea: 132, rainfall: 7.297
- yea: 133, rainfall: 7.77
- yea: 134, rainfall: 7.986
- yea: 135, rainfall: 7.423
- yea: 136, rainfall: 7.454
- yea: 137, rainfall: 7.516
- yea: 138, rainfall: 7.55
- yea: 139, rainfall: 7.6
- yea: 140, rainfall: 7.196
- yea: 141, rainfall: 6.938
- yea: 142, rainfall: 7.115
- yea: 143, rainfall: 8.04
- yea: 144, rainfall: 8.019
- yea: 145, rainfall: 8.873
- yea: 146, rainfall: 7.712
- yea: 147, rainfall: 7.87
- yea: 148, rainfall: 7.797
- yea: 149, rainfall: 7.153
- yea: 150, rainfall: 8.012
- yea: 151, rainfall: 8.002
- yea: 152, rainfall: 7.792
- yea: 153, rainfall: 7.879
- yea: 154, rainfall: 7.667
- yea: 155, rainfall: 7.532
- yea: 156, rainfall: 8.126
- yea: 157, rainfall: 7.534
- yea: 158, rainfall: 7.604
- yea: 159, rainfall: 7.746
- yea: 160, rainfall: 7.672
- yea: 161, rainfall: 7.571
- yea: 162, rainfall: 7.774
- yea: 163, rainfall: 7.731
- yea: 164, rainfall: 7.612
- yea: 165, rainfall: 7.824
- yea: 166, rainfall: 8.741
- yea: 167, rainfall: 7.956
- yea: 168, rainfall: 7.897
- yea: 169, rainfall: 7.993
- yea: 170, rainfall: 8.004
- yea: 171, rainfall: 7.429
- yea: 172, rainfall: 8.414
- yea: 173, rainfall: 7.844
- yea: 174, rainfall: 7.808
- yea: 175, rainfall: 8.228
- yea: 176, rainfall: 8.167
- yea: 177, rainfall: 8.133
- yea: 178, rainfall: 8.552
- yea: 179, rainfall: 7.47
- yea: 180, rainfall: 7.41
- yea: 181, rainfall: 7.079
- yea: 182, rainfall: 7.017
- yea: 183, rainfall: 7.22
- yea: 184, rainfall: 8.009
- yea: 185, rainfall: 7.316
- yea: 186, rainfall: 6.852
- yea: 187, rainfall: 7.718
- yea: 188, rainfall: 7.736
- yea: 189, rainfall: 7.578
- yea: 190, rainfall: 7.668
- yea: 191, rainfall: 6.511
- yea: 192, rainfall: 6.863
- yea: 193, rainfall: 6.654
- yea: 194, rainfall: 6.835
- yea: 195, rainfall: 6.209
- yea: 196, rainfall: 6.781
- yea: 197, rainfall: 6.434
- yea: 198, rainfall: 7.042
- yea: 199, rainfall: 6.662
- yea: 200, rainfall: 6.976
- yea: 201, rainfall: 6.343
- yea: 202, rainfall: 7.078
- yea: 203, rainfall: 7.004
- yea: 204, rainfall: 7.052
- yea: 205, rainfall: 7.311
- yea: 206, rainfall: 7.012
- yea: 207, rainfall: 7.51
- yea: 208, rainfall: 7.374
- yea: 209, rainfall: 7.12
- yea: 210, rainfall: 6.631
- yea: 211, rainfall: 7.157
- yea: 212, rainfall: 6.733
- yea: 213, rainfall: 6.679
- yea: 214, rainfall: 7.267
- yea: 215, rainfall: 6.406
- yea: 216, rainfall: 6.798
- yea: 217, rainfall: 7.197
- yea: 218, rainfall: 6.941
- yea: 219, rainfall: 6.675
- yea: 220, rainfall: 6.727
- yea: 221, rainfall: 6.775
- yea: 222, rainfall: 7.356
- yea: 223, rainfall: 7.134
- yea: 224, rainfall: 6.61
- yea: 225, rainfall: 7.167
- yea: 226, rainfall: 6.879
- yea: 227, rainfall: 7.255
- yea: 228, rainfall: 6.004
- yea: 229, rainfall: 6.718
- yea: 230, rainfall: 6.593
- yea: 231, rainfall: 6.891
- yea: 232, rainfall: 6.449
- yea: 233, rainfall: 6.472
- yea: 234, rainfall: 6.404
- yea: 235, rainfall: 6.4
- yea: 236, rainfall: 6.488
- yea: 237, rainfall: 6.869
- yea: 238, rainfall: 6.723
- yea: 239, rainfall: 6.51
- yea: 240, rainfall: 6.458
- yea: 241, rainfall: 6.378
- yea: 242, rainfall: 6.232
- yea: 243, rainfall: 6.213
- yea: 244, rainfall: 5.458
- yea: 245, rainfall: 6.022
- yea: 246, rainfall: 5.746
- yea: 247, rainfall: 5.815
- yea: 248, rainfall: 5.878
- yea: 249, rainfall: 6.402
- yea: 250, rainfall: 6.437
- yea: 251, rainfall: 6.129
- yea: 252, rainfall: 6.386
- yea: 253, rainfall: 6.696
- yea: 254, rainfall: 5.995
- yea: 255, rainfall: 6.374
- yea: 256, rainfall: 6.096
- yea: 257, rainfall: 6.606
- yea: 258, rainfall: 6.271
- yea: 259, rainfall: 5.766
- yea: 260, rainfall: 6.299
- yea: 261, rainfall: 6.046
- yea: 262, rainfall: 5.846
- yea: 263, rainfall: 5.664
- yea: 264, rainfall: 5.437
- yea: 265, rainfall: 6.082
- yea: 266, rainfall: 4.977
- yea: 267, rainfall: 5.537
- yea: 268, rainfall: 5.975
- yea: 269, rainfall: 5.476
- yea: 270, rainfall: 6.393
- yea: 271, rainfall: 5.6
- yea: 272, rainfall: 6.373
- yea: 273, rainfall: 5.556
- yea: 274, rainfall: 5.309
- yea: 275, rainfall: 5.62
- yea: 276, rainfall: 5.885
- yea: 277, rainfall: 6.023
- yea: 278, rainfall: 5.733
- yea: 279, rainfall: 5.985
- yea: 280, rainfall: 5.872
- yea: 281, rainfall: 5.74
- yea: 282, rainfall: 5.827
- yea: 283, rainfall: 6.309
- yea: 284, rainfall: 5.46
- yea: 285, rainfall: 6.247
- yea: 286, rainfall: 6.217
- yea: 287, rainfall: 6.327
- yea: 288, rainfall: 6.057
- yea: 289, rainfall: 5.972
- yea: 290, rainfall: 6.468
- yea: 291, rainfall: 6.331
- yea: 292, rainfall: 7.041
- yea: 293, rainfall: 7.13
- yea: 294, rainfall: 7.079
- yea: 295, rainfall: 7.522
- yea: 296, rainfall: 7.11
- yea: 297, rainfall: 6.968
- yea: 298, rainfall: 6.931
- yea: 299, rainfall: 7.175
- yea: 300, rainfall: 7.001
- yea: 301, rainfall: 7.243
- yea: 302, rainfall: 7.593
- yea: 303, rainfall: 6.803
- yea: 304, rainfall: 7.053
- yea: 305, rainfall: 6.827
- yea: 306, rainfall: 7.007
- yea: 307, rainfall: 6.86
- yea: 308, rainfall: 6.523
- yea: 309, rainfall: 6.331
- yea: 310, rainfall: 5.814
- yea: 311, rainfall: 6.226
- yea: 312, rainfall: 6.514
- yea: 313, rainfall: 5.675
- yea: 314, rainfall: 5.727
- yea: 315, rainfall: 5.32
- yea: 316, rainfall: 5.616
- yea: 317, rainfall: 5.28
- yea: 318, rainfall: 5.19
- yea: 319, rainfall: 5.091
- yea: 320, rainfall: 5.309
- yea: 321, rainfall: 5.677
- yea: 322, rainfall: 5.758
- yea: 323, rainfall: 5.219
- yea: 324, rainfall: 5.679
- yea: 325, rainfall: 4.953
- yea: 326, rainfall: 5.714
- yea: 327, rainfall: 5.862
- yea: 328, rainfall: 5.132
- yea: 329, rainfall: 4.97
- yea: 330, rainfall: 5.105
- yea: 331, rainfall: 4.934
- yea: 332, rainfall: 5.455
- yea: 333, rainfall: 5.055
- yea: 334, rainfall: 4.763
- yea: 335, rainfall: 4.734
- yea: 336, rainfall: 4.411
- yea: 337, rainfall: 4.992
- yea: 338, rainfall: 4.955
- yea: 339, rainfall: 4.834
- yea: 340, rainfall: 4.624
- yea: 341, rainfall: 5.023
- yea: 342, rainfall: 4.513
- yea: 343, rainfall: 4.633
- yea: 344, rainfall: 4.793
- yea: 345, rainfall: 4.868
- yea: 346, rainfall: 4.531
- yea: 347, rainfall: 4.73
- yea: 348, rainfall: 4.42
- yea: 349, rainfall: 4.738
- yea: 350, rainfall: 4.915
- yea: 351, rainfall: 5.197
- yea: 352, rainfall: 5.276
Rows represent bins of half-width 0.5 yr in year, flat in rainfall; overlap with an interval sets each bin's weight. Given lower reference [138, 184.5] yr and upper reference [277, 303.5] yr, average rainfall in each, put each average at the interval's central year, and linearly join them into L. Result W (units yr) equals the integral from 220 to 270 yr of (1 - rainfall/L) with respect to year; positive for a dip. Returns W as 4.8 yr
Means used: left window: 7.77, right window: 6.53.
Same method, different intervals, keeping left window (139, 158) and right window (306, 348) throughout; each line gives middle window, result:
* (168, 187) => -1.00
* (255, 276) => 0.98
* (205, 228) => -0.51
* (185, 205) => 0.38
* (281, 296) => -1.54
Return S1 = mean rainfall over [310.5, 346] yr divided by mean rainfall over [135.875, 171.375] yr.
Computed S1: 0.7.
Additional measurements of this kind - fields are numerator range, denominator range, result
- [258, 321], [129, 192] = 0.80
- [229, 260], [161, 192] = 0.82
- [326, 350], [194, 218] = 0.71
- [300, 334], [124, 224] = 0.79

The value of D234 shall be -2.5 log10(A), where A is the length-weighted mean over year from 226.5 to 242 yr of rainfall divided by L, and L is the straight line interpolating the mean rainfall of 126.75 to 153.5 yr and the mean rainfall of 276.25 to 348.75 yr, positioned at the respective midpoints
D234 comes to 0.01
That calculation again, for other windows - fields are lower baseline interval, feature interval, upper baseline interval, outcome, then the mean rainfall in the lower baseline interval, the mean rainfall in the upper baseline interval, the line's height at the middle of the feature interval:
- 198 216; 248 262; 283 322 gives 0.072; 6.96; 6.38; 6.67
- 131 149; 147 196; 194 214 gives -0.050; 7.65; 6.91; 7.28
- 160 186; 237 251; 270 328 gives 0.112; 7.79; 6.16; 6.87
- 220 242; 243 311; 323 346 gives -0.063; 6.68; 4.99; 5.93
